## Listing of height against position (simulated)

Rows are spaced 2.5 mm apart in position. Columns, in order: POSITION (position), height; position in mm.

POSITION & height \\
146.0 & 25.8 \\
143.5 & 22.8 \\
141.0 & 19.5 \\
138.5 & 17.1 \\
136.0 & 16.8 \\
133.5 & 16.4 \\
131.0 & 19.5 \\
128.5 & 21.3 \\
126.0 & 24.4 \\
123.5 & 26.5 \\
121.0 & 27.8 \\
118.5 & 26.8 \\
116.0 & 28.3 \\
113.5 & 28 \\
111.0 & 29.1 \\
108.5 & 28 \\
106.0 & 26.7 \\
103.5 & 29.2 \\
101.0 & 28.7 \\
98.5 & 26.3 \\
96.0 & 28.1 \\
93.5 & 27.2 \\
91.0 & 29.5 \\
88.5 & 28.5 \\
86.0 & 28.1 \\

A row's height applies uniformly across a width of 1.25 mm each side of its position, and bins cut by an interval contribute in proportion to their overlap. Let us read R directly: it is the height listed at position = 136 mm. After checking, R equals 16.8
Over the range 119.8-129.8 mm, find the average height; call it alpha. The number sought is 25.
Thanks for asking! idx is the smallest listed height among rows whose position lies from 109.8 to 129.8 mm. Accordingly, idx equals 21.3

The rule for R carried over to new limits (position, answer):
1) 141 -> 19.5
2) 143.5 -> 22.8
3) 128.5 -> 21.3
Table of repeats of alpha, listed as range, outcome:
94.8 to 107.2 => 27.8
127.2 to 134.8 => 19.1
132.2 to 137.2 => 16.6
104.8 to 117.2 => 28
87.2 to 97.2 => 28.3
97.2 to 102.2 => 27.5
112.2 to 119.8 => 27.7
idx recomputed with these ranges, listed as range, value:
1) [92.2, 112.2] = 26.3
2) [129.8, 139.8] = 16.4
